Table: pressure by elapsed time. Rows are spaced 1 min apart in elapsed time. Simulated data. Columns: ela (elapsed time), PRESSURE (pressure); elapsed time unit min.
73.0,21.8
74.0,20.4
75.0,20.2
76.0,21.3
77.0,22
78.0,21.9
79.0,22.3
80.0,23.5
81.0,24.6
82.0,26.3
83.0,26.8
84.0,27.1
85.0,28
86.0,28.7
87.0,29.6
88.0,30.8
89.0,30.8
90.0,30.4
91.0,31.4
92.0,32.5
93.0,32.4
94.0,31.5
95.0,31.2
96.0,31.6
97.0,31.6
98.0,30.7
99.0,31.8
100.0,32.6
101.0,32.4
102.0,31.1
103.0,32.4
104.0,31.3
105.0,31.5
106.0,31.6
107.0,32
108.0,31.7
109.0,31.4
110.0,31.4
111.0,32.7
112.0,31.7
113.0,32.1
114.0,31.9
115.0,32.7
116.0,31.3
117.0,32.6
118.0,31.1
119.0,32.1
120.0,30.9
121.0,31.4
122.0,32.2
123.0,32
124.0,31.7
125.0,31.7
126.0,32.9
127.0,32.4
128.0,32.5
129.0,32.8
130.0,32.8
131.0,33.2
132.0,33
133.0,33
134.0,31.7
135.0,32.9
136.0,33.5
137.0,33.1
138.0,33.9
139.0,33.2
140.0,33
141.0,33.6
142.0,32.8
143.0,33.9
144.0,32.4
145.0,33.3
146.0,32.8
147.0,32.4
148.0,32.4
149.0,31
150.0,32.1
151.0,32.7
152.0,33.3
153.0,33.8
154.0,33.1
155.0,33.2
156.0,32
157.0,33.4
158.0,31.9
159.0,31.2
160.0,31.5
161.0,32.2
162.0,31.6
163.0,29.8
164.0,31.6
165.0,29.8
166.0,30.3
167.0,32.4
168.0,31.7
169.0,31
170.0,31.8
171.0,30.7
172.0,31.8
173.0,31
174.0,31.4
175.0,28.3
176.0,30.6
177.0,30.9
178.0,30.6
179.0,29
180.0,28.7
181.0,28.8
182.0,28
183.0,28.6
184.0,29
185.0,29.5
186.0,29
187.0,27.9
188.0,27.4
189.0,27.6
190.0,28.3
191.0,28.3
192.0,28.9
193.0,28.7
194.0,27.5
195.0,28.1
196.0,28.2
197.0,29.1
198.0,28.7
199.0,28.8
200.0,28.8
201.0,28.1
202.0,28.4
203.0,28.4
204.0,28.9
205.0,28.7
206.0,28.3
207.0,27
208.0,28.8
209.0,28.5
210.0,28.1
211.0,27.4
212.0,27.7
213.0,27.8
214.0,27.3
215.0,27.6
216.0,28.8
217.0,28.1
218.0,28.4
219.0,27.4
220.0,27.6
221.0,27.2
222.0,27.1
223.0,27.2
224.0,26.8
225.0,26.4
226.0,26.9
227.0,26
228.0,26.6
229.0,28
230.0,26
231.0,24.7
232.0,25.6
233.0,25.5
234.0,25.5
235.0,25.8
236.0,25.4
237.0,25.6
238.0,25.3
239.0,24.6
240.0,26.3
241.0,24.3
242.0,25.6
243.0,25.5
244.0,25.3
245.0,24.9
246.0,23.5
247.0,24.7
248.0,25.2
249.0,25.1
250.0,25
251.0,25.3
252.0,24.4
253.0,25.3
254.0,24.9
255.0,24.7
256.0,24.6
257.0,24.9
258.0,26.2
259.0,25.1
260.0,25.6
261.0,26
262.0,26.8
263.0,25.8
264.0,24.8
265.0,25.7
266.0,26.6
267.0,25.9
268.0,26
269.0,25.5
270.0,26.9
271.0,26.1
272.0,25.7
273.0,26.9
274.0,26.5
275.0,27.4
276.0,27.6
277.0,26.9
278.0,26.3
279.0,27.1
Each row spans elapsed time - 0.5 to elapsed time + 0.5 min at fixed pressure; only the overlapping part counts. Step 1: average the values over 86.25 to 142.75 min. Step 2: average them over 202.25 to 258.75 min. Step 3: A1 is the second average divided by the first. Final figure 0.8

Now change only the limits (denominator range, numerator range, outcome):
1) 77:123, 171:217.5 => 0.95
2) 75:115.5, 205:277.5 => 0.89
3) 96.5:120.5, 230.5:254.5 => 0.79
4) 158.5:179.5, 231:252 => 0.81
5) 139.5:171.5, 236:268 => 0.79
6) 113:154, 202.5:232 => 0.84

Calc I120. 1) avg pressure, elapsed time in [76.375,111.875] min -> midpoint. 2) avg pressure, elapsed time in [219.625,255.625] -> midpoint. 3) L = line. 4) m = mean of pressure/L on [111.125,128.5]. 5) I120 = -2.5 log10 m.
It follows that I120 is -0.11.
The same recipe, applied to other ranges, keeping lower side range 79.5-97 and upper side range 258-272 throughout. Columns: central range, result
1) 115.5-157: -0.15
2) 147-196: -0.10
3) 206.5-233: -0.02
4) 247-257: 0.05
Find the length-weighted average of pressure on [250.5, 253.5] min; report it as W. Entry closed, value 25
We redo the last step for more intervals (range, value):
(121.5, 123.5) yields 32.1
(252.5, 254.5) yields 25.1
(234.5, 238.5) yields 25.5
